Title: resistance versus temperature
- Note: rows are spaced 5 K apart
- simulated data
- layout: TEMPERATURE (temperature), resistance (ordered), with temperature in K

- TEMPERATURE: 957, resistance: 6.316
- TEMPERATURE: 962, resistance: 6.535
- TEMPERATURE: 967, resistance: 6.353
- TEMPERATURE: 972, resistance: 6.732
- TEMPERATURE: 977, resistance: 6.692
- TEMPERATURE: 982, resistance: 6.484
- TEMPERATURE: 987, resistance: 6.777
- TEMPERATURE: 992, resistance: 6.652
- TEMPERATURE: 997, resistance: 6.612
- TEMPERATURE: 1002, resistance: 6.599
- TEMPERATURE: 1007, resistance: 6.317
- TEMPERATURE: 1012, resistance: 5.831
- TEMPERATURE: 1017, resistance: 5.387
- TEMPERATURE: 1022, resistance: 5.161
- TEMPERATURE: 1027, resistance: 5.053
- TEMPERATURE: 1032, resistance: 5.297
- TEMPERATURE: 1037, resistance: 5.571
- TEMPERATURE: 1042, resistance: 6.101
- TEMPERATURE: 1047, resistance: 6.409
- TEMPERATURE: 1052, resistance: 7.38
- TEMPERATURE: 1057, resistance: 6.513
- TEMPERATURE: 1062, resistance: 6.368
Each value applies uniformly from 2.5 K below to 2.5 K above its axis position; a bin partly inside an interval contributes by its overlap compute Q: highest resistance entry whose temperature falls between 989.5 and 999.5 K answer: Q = 6.652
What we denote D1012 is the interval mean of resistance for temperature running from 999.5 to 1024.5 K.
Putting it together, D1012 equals 5.86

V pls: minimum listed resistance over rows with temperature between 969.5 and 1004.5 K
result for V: 6.484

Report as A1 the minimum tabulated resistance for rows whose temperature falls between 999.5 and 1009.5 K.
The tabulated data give 6.317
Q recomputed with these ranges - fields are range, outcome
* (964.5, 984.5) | 6.732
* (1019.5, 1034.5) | 5.297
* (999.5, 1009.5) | 6.599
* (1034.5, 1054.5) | 7.38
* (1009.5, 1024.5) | 5.831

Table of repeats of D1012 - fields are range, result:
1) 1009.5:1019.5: 5.61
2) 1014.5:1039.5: 5.29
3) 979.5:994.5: 6.64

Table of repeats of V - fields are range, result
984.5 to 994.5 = 6.652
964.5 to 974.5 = 6.353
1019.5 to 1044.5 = 5.053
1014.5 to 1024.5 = 5.161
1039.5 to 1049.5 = 6.101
